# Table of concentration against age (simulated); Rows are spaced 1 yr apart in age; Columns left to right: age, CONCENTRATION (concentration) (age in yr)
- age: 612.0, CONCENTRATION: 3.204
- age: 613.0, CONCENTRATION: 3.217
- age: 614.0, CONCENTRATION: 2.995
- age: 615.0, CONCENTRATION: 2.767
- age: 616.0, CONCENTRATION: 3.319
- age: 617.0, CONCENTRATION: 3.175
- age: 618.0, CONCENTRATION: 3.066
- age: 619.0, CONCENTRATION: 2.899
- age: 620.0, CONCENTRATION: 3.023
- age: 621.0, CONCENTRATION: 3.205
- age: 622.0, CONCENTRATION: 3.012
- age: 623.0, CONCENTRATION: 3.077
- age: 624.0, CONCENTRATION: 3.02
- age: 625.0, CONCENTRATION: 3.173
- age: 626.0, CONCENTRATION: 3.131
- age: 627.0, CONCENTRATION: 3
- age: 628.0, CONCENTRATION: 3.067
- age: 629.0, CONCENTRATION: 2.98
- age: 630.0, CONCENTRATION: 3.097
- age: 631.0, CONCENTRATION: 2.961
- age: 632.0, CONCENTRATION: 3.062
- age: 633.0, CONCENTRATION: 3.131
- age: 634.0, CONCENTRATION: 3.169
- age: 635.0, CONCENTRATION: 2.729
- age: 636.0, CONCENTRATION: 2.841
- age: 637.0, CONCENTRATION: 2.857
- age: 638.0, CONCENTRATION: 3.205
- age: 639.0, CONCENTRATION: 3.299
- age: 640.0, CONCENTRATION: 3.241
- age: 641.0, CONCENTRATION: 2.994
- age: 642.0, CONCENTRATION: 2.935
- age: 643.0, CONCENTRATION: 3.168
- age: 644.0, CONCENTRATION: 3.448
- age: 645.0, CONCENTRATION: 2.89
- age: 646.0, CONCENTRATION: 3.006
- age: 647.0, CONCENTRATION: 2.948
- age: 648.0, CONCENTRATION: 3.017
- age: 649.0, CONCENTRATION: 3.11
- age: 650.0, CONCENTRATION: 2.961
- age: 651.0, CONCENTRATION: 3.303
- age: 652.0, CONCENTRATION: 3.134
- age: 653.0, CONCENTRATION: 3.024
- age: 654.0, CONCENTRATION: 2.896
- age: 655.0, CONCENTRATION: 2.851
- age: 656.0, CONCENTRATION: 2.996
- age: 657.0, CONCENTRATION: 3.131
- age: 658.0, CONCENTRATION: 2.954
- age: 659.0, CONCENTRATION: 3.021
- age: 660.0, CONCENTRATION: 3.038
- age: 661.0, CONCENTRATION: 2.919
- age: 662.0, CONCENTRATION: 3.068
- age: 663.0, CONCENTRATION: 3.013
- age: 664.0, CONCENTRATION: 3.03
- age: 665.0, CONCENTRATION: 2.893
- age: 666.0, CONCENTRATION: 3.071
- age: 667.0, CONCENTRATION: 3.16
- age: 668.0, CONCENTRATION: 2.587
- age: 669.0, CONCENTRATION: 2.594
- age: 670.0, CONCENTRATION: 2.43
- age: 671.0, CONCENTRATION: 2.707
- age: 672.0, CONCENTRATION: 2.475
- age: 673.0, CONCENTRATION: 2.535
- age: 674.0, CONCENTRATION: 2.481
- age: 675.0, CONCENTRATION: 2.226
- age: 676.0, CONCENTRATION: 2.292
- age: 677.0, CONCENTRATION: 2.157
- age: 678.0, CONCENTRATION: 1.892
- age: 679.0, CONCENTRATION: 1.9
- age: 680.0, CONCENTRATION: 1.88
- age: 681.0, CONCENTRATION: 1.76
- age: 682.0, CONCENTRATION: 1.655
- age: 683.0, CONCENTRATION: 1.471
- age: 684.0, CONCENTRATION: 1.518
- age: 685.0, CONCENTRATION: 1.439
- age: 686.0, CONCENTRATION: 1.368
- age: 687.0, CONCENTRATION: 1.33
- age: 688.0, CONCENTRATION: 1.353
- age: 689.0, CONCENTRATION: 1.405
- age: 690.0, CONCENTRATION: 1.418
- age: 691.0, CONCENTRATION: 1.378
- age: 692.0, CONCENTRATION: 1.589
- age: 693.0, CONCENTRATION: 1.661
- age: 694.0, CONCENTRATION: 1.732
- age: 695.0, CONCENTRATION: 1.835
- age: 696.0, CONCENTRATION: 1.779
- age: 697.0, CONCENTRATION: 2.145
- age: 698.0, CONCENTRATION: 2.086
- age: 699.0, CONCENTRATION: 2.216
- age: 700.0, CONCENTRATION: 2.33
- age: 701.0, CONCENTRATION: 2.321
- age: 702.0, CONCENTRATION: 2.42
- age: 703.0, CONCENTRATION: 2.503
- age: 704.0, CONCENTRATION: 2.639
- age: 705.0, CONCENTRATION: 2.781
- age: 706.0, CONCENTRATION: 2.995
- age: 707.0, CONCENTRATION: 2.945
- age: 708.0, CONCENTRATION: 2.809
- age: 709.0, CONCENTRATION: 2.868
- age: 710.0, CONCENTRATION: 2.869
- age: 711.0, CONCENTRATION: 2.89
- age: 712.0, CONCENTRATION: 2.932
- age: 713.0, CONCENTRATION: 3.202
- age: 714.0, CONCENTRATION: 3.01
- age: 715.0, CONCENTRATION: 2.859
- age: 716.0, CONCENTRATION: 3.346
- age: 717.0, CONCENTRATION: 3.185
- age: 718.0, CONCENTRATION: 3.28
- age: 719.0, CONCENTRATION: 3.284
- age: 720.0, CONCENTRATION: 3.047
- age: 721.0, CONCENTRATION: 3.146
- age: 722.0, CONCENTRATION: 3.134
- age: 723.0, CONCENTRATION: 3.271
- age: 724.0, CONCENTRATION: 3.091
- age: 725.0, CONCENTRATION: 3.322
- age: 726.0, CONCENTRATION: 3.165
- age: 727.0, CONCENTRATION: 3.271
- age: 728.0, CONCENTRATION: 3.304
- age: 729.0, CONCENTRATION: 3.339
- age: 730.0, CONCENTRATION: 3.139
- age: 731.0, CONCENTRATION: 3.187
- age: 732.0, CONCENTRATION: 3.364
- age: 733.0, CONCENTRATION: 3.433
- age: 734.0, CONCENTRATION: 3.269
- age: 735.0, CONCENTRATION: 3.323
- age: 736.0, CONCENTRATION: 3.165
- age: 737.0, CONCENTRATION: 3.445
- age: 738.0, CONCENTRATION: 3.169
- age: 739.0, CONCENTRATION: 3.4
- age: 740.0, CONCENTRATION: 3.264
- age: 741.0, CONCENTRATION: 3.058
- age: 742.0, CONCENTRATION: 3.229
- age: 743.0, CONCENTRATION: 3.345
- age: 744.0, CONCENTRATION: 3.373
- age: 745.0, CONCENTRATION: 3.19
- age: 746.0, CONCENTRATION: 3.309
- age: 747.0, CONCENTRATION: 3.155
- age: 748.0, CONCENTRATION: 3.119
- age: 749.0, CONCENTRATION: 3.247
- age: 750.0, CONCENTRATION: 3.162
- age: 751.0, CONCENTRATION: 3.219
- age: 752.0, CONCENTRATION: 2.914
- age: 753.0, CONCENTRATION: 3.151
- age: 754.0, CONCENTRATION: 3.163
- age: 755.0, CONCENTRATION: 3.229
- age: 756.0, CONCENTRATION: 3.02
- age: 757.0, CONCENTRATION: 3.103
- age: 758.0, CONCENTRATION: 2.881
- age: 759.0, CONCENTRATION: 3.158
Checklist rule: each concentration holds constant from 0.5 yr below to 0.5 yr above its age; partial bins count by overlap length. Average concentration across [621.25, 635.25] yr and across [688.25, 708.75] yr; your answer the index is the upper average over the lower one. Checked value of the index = 0.7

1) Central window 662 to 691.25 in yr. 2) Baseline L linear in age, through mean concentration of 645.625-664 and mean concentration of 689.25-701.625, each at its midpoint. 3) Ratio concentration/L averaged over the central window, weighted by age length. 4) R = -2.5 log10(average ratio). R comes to 0.146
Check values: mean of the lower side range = 3.02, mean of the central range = 2.14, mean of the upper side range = 1.87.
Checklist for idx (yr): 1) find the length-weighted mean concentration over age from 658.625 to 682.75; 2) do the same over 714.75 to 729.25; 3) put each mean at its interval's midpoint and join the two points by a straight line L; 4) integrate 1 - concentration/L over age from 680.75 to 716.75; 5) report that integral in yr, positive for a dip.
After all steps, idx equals 8.9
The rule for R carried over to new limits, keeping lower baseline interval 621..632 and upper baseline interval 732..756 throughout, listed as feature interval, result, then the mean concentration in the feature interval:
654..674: 0.09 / 2.86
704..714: 0.10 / 2.91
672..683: 0.45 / 2.07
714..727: 0.01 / 3.17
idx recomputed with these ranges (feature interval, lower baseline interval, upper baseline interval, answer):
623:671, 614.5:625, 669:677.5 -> -4.9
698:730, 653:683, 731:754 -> 0.5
